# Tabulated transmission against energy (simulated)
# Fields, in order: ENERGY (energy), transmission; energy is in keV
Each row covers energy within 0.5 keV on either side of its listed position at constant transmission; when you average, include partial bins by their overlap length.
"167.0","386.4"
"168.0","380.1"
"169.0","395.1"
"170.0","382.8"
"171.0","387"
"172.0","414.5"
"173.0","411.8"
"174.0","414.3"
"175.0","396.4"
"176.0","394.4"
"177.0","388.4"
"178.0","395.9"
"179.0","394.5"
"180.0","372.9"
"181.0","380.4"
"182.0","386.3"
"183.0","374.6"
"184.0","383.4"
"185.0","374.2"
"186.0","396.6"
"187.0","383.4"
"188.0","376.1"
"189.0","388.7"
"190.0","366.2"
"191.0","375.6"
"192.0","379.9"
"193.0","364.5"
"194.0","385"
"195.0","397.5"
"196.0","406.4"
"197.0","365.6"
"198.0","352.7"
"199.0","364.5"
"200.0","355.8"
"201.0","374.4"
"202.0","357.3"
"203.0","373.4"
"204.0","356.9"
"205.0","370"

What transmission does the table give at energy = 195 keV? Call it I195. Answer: 397.5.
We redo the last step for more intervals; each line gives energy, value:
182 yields 386.3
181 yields 380.4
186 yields 396.6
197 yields 365.6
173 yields 411.8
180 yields 372.9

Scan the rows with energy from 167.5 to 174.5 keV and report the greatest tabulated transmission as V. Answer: 414.5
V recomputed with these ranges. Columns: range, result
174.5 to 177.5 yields 396.4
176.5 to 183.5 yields 395.9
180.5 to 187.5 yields 396.6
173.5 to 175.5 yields 414.3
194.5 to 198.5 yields 406.4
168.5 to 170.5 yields 395.1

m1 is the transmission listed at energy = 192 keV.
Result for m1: 379.9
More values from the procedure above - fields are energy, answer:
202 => 357.3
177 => 388.4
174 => 414.3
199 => 364.5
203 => 373.4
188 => 376.1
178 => 395.9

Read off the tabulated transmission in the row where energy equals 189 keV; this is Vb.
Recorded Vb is 388.7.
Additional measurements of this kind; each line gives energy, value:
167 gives 386.4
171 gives 387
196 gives 406.4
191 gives 375.6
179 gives 394.5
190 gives 366.2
